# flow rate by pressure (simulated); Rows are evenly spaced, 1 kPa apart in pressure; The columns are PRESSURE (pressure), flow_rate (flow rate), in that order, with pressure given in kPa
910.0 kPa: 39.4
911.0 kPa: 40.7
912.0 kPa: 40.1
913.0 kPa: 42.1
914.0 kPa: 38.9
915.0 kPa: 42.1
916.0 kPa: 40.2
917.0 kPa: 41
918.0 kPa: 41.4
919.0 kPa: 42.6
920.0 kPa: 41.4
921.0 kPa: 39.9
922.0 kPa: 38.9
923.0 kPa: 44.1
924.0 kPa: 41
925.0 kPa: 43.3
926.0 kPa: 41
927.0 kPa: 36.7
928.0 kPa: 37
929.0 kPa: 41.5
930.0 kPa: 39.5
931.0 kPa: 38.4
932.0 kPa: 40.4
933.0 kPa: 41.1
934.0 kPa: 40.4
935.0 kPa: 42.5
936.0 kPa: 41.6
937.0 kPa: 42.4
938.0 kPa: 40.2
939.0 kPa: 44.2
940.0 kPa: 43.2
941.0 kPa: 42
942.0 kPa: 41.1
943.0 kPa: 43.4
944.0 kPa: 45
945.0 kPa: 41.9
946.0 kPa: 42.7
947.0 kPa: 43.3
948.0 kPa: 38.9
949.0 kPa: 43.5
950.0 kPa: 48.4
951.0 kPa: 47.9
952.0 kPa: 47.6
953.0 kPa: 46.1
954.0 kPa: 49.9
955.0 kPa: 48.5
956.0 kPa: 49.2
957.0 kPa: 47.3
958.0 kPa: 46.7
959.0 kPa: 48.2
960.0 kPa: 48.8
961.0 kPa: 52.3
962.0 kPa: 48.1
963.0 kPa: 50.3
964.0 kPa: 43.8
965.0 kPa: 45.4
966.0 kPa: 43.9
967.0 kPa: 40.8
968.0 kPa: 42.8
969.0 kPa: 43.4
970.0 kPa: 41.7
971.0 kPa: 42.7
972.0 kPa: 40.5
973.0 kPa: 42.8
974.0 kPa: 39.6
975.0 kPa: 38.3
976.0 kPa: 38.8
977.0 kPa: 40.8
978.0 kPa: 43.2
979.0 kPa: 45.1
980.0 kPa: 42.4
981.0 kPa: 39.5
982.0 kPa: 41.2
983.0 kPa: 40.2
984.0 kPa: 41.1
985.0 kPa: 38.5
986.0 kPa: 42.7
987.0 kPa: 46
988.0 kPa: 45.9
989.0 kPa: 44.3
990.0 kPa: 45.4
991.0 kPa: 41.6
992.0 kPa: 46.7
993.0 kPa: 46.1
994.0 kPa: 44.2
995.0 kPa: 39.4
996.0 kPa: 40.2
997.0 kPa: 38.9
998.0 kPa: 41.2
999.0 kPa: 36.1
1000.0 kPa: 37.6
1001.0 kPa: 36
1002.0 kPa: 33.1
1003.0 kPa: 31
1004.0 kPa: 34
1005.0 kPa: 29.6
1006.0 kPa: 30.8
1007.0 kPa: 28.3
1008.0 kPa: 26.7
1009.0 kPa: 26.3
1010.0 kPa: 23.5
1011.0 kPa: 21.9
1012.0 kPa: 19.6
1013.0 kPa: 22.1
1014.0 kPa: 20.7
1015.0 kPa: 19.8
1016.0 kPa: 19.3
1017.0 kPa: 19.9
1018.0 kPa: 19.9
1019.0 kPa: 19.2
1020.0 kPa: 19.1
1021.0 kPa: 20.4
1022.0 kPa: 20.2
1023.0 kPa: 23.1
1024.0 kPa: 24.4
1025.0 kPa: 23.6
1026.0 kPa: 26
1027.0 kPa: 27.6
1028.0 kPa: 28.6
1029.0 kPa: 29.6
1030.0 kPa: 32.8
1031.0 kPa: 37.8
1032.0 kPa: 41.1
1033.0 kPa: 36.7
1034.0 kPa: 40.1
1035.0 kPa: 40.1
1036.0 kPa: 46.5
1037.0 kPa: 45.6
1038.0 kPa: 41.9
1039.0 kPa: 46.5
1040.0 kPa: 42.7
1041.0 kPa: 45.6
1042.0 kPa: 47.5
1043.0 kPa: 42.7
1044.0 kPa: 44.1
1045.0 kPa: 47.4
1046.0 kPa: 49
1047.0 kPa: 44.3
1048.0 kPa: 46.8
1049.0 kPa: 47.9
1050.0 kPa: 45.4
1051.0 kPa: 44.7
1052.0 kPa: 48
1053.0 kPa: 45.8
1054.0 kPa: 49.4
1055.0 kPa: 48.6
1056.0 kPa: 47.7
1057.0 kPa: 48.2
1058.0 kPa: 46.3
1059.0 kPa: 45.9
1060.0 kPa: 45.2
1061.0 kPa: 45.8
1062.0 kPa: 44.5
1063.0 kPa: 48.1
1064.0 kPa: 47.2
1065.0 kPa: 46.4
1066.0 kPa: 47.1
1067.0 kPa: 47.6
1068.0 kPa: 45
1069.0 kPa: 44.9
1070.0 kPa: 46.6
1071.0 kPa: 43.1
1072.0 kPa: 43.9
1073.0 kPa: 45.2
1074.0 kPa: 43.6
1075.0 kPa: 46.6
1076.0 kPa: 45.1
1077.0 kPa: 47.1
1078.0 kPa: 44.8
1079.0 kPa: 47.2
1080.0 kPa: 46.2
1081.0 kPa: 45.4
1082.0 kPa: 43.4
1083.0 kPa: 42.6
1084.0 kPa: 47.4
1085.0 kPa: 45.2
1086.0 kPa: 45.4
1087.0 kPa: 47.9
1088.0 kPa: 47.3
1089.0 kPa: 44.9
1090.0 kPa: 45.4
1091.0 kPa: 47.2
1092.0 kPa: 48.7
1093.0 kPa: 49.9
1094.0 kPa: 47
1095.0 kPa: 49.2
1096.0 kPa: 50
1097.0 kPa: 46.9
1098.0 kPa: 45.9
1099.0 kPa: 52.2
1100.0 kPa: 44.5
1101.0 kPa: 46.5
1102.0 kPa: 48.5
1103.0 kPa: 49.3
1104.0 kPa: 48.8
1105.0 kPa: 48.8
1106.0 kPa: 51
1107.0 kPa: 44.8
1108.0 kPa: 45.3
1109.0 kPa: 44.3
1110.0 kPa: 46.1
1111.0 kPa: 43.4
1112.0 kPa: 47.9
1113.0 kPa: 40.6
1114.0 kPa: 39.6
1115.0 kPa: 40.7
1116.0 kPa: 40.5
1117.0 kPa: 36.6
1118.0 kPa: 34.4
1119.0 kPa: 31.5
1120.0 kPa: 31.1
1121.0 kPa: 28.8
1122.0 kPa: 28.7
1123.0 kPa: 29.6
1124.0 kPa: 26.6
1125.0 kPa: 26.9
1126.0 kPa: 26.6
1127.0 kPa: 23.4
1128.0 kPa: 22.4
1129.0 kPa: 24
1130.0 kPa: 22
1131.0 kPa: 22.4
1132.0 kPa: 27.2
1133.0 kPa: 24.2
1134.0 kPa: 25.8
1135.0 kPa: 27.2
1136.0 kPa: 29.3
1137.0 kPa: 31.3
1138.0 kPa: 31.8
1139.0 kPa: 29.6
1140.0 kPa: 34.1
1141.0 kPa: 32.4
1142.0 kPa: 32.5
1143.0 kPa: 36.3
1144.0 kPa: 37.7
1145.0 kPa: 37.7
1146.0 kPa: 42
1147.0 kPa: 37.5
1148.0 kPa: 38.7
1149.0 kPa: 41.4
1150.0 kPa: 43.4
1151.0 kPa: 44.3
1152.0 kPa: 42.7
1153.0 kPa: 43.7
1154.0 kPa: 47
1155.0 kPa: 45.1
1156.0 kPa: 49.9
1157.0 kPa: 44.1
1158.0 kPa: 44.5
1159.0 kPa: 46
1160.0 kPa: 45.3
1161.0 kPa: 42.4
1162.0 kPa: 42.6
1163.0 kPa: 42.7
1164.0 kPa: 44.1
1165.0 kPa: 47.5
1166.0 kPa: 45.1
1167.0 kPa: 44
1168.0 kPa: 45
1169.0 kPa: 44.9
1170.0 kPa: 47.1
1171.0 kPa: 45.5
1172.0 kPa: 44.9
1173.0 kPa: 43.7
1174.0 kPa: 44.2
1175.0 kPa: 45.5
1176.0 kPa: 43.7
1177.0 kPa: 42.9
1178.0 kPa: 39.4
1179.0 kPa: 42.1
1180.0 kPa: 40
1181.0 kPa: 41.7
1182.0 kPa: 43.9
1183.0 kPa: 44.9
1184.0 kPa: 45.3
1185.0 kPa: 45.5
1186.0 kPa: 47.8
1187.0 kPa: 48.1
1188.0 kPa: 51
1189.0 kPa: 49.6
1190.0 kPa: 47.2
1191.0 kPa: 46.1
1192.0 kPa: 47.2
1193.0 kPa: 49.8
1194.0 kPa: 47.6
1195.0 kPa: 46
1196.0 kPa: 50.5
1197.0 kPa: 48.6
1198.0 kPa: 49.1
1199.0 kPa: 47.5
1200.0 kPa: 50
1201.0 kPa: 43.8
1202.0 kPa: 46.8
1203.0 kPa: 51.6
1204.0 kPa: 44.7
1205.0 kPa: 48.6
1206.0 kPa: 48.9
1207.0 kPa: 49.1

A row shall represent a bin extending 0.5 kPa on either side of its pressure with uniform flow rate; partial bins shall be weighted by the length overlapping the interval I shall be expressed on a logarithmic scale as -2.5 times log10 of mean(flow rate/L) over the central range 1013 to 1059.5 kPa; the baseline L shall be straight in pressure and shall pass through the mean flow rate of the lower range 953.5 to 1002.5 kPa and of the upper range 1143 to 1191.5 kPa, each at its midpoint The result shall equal 0.180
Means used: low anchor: 43.1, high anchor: 44.1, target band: 36.8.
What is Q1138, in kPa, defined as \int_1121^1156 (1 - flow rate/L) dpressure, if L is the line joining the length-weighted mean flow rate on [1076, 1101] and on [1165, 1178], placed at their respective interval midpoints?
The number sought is 9.6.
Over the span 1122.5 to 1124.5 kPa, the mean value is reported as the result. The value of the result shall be 28.1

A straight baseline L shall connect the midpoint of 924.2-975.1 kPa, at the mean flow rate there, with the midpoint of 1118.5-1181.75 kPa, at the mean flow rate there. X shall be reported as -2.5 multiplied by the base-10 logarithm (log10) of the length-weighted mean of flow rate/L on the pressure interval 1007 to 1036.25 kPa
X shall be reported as 0.48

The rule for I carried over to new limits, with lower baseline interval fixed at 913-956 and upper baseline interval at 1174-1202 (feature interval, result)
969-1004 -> 0.06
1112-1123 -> 0.26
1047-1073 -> -0.05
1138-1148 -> 0.27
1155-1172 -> 0.02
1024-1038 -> 0.24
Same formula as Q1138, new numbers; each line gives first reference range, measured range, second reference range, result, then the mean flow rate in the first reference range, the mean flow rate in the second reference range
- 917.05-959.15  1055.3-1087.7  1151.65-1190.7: -1.33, 42.9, 44.9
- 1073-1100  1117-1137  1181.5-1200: 8.37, 46.6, 47.6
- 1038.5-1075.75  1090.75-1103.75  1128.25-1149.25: -3.11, 46.1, 31.4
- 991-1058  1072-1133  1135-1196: -2.62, 35.6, 42.7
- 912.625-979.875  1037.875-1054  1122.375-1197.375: -1.67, 43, 39.9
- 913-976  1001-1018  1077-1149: 6.54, 43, 39.1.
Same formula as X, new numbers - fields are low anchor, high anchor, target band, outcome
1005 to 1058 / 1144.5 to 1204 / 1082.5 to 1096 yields -0.20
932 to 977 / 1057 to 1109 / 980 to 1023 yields 0.34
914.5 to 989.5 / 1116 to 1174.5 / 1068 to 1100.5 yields -0.19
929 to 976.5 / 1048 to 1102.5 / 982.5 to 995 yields 0.03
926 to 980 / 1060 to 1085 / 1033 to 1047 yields 0.02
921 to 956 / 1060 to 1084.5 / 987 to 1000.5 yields 0.04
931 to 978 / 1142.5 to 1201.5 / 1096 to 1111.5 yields -0.07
